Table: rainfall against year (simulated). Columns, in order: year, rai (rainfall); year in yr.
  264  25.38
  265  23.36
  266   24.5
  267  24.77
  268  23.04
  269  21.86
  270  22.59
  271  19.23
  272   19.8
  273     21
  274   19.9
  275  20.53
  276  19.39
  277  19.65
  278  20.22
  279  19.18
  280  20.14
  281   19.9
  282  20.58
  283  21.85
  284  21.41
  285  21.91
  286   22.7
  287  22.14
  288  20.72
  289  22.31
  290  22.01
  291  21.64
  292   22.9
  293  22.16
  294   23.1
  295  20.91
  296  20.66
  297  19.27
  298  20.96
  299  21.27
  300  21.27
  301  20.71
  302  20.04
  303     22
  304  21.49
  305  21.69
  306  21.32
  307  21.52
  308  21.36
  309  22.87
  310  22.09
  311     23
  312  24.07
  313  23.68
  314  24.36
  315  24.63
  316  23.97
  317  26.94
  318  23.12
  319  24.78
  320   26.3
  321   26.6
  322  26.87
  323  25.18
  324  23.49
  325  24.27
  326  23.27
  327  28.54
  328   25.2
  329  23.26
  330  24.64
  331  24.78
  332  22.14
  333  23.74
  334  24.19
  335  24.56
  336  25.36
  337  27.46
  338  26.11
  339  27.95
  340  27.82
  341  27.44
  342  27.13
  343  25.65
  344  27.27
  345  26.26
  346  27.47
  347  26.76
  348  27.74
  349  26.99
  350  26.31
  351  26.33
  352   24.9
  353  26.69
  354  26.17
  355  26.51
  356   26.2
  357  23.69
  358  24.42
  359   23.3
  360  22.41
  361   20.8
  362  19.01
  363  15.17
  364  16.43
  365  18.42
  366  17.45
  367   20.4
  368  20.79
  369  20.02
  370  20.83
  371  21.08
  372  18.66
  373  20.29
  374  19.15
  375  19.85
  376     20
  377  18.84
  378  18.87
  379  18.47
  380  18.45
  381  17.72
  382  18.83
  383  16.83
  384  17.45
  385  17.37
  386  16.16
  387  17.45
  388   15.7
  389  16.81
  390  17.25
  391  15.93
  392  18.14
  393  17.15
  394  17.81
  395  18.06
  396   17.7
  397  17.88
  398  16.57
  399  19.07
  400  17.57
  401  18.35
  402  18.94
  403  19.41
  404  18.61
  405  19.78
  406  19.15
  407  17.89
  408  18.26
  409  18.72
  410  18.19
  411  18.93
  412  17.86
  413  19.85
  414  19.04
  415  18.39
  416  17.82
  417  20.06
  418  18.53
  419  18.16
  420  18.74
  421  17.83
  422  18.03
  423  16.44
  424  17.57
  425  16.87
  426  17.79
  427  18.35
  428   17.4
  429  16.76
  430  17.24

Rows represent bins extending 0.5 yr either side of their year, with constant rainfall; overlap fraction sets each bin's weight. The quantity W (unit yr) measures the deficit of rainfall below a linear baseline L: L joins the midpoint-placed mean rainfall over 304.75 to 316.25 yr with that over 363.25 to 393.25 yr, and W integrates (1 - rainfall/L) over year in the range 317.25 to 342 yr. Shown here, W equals -4.32 yr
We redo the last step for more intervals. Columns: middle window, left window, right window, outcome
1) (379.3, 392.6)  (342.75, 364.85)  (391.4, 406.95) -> 1.8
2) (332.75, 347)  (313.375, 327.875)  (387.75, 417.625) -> -1.7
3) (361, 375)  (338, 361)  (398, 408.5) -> 2.6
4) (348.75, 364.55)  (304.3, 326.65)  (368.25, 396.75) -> -2.2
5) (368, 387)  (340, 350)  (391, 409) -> 2.6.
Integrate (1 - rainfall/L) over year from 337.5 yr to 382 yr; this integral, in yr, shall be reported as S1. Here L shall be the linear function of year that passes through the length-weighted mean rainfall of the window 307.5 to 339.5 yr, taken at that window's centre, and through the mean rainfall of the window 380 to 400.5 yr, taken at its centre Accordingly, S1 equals -4.09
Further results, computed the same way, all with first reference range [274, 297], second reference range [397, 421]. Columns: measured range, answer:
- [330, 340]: -2.6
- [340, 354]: -4.8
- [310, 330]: -4.3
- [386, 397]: 1.0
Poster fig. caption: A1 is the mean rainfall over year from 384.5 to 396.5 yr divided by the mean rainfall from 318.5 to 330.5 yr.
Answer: 0.7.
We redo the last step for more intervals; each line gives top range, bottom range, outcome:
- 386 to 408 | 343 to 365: 0.74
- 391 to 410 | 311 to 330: 0.73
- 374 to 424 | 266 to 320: 0.83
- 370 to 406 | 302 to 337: 0.76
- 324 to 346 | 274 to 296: 1.21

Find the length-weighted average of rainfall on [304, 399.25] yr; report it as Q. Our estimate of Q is 22.3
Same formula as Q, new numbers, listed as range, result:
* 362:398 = 18.2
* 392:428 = 18.3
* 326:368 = 24.4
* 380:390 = 17.2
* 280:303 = 21.4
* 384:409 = 17.8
